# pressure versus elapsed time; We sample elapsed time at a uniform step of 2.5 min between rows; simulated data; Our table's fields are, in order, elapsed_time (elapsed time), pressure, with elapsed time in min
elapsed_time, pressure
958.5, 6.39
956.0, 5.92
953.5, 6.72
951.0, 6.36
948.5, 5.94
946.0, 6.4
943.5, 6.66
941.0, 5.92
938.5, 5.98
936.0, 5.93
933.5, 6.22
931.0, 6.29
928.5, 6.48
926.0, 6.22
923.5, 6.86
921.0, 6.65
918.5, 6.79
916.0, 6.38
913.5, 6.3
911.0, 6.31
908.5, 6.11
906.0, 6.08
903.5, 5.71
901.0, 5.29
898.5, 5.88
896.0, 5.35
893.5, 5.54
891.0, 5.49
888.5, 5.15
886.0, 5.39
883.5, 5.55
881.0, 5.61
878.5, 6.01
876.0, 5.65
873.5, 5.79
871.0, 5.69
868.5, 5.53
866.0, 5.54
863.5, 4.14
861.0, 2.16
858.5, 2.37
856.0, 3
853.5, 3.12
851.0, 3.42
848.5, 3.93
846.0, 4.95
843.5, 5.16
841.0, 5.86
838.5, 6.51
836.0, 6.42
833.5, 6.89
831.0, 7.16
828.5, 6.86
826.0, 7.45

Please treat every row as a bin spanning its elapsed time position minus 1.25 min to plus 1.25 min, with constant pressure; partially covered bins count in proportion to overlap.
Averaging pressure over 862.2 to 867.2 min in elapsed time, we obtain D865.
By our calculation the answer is 4.81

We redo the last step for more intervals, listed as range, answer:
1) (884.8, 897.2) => 5.38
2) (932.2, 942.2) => 6.01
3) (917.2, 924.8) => 6.76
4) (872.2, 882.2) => 5.77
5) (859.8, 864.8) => 3.18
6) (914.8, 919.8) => 6.59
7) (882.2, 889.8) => 5.37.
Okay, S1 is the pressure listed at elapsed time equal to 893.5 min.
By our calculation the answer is 5.54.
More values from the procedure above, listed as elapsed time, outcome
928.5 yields 6.48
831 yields 7.16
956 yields 5.92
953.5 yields 6.72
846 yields 4.95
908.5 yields 6.11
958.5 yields 6.39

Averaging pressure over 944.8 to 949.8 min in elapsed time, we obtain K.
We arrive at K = 6.17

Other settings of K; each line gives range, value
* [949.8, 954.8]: 6.54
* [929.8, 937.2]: 6.15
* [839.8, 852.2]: 4.66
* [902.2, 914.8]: 6.1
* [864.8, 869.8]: 5.54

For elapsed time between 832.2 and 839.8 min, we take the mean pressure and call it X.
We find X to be 6.61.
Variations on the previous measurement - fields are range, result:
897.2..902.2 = 5.59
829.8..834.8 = 7.02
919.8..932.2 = 6.5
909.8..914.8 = 6.31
